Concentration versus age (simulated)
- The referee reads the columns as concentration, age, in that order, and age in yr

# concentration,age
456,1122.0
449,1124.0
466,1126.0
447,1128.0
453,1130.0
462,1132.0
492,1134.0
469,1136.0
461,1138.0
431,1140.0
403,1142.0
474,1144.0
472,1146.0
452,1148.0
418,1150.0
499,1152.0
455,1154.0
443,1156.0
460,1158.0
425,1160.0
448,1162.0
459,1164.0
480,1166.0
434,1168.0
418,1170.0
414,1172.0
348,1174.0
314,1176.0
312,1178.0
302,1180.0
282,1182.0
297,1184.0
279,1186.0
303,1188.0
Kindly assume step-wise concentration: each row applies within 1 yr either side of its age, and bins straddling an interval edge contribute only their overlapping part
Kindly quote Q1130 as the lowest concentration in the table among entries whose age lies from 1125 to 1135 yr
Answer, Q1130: 447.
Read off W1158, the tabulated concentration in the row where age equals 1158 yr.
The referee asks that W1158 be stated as 460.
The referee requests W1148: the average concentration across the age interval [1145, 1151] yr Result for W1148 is 447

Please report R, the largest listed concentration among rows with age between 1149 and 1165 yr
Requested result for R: 499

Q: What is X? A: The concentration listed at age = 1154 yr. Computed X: 455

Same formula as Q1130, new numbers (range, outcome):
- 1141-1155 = 403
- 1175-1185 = 282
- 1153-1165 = 425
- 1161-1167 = 448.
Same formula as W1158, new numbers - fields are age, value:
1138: 461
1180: 302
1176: 314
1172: 414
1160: 425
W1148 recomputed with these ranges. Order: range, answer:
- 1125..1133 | 457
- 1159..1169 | 449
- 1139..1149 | 446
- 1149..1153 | 458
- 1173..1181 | 319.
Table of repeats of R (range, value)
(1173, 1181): 348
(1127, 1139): 492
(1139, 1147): 474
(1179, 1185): 302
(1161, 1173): 480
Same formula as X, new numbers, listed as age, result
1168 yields 434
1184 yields 297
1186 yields 279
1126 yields 466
